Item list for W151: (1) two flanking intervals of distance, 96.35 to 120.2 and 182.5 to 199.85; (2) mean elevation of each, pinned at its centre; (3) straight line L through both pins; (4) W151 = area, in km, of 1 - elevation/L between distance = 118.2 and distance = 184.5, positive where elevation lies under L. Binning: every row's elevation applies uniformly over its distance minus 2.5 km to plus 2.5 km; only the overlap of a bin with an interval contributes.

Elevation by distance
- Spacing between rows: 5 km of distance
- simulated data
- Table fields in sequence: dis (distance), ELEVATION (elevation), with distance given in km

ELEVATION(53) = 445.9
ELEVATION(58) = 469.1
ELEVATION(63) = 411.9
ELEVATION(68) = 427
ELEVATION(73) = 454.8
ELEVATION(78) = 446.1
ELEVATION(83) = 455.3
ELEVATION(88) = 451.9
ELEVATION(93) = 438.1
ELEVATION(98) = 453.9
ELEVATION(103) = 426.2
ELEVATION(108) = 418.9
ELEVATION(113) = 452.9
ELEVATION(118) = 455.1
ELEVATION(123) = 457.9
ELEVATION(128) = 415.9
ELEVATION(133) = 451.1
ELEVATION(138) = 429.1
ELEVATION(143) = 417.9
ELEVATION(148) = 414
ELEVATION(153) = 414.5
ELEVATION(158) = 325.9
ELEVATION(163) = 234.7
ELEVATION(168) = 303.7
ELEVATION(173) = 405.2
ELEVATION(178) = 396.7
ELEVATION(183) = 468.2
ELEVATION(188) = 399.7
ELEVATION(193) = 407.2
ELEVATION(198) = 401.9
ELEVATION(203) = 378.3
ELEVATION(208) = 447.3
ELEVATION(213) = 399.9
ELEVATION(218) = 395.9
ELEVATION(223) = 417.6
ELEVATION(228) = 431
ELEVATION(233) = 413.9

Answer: 4.86 km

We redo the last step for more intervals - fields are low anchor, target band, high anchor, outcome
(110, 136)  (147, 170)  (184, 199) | 5.01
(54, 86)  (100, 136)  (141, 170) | -4.41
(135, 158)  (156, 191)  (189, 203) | 3.51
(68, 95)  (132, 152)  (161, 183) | -2.15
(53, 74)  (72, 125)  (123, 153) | -1.45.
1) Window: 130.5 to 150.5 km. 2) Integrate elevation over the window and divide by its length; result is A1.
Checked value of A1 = 428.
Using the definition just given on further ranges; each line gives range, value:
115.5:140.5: 442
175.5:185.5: 432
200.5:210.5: 413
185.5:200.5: 403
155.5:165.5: 280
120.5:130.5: 437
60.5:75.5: 431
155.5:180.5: 333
